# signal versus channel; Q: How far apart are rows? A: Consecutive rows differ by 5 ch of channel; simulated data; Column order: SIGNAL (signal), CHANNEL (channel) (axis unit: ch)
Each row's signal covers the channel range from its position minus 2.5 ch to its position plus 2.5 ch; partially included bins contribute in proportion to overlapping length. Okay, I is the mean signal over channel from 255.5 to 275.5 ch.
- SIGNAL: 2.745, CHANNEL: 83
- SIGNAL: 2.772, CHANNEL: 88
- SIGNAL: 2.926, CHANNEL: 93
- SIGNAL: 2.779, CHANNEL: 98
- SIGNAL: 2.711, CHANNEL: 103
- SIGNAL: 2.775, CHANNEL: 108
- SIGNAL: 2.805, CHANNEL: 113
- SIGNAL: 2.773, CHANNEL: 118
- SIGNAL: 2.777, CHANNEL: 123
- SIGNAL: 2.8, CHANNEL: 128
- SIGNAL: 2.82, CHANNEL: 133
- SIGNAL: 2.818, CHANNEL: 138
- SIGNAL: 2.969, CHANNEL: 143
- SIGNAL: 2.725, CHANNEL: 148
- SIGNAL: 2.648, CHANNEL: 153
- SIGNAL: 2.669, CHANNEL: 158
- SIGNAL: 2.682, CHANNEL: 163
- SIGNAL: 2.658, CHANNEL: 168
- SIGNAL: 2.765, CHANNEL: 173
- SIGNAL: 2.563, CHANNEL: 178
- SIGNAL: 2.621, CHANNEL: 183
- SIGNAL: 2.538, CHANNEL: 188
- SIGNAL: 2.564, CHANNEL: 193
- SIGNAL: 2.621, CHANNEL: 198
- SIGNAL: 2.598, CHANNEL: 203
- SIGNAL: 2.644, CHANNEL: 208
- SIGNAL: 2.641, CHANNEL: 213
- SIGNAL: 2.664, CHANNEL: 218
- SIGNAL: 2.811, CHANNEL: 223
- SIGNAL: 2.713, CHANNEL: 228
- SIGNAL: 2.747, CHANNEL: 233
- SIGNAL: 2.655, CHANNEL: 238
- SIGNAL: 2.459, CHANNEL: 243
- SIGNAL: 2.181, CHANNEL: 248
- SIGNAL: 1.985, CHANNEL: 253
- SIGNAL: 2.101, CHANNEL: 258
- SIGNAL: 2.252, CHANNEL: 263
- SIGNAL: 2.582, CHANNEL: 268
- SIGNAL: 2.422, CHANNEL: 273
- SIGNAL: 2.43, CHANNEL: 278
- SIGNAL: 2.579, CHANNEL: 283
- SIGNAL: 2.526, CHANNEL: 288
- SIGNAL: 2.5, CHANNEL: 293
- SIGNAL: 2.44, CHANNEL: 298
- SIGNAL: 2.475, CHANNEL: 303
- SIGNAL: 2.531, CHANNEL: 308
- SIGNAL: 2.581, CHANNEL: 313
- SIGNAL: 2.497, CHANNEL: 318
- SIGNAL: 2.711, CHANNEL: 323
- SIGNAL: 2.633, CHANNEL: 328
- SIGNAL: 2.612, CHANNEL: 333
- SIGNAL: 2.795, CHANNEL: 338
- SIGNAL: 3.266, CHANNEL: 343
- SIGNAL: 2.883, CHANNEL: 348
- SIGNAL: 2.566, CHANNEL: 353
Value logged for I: 2.34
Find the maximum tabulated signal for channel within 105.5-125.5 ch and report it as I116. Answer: 2.805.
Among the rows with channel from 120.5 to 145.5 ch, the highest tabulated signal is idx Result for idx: 2.969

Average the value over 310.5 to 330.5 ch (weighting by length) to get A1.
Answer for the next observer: 2.61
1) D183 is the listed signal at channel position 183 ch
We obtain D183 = 2.621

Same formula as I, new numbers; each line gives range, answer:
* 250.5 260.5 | 2.04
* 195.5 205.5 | 2.61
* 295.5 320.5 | 2.5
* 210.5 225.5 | 2.71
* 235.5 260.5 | 2.28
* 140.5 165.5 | 2.74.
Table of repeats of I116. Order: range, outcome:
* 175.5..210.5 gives 2.644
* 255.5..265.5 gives 2.252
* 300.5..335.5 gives 2.711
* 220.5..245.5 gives 2.811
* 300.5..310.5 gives 2.531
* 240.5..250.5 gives 2.459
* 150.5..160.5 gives 2.669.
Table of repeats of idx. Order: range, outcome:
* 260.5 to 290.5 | 2.582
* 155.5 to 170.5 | 2.682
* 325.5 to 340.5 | 2.795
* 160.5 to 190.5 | 2.765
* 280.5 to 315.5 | 2.581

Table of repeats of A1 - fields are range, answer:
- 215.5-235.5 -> 2.73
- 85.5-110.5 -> 2.79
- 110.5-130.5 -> 2.79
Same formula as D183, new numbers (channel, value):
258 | 2.101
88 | 2.772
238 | 2.655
